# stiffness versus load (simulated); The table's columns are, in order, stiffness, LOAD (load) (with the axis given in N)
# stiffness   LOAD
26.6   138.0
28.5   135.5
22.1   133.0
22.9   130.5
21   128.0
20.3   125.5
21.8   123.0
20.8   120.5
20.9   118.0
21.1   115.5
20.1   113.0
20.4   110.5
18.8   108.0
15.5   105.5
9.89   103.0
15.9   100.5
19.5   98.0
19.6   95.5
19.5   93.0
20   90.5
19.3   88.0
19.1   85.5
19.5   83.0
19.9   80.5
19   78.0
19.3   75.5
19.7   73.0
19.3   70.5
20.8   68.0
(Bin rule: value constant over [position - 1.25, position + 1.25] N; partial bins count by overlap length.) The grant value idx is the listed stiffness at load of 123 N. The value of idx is 21.8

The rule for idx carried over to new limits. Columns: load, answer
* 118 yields 20.9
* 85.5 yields 19.1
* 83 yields 19.5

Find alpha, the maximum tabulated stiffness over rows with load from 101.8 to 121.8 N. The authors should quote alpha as 21.1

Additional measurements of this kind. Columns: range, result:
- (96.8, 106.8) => 19.5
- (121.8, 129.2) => 21.8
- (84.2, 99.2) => 20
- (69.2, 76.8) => 19.7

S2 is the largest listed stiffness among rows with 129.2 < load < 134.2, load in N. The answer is 22.9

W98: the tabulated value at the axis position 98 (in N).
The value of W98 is 19.5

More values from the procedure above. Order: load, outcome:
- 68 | 20.8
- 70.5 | 19.3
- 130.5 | 22.9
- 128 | 21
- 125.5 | 20.3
